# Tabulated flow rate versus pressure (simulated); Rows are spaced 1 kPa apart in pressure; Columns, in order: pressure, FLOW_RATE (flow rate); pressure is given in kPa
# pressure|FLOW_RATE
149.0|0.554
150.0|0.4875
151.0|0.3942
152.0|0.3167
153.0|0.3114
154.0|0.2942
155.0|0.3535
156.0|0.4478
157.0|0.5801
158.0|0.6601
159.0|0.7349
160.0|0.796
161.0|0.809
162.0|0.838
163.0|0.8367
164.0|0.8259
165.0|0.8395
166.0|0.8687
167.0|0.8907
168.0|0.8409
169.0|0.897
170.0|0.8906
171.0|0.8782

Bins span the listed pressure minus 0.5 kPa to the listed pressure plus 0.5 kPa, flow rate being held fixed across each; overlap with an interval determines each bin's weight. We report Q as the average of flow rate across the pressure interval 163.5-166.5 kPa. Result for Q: 0.845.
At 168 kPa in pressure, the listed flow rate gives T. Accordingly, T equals 0.8409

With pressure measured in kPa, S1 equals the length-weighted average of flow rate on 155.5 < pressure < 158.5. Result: 0.563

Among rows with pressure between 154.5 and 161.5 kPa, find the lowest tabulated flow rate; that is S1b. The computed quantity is 0.3535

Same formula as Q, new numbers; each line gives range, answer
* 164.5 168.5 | 0.86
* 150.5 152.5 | 0.355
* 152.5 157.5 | 0.397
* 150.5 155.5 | 0.334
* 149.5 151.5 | 0.441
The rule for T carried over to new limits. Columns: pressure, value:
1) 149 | 0.554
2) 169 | 0.897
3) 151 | 0.3942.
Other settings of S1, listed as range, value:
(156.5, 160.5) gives 0.693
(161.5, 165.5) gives 0.835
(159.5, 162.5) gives 0.814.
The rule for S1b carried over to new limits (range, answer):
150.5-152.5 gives 0.3167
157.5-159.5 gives 0.6601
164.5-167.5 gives 0.8395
